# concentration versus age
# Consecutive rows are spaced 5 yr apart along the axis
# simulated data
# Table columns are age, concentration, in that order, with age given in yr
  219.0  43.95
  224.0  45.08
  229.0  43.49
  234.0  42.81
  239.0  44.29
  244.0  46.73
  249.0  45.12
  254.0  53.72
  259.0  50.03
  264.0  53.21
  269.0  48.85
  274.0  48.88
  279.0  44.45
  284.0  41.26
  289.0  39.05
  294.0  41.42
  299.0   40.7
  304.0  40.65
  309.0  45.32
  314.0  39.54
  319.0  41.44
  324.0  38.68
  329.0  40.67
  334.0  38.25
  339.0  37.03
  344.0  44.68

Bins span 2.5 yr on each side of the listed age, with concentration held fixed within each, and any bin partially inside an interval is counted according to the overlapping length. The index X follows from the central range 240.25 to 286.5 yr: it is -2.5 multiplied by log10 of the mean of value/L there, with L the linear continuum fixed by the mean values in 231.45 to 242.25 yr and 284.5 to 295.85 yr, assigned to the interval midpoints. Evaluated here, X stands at -0.14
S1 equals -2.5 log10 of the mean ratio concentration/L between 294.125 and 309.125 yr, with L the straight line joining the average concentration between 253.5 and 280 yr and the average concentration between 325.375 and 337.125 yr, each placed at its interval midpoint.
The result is 0.06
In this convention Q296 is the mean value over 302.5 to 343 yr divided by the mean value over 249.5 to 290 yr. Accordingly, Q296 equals 0.85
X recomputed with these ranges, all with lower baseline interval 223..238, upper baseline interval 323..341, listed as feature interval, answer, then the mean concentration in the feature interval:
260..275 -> -0.20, 50.4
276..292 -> -0.02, 41.8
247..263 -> -0.18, 50.1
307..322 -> -0.06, 41.9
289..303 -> 0.00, 40.7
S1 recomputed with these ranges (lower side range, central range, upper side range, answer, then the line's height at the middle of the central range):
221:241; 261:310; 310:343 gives -0.071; 41.6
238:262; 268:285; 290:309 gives -0.033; 44.6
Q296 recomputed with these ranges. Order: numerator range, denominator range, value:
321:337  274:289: 0.91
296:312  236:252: 0.92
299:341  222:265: 0.86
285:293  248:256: 0.80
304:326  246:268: 0.82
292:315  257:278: 0.84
